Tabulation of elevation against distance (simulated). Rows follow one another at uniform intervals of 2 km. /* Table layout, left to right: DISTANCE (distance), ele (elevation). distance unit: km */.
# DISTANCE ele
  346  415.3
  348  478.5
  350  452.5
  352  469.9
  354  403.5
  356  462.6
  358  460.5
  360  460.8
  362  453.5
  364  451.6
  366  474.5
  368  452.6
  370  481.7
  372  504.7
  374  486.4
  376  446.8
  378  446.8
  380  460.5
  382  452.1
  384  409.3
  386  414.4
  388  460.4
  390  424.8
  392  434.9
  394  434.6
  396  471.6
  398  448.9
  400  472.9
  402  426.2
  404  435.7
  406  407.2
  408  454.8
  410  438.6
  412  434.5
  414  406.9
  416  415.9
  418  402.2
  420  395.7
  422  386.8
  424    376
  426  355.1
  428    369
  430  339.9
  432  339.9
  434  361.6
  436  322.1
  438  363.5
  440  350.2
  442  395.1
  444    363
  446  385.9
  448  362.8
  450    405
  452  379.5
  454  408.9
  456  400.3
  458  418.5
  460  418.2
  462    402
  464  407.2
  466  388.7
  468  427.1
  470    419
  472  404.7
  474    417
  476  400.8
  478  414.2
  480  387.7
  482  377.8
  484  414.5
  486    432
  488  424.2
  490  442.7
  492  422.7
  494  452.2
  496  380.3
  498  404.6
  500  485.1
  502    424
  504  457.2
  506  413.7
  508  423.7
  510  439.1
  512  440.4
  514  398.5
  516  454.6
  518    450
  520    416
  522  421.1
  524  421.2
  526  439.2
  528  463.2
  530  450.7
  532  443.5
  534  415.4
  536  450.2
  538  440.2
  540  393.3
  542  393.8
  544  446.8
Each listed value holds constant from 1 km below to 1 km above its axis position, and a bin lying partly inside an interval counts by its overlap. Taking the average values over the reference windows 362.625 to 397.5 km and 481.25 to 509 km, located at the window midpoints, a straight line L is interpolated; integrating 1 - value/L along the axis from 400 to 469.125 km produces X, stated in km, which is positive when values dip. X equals 7.3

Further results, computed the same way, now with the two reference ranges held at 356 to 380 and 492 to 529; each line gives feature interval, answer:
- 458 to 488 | 2.18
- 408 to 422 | 1.17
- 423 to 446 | 4.64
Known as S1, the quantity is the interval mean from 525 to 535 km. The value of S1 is 442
